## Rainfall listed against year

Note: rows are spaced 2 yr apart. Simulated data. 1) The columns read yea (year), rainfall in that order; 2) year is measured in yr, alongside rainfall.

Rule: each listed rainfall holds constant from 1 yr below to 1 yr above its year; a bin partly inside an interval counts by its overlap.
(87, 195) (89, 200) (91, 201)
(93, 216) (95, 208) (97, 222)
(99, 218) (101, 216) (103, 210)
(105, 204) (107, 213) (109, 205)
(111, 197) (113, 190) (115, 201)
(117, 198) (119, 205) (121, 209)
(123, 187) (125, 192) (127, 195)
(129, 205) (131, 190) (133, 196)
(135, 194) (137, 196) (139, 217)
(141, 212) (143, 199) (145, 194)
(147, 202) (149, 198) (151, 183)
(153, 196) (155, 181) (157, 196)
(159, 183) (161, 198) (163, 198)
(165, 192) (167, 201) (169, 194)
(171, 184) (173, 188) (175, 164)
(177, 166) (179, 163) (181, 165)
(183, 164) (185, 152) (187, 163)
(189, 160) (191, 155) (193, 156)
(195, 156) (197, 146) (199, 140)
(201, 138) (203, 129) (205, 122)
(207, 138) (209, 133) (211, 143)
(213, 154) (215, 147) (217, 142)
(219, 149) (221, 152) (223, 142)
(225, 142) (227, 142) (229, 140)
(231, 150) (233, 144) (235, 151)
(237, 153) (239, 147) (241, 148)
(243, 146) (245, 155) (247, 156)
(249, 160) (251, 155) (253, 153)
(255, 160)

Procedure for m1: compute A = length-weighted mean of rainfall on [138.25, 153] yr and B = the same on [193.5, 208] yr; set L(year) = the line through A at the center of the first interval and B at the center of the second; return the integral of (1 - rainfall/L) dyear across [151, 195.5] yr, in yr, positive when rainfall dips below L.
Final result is -1.9 yr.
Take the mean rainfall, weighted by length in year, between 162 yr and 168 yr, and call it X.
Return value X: 197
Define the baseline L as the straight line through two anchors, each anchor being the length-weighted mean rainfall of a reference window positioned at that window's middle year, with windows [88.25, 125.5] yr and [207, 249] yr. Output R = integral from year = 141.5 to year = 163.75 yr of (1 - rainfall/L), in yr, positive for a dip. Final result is -1.31 yr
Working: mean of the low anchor 205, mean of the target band 194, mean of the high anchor 147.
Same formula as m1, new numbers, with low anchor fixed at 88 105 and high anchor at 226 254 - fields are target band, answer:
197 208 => 2.1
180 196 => 1.2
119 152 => -0.7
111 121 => 0.2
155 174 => -1.0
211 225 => 1.1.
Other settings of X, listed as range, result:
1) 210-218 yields 146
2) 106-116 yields 201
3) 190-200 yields 151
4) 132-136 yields 195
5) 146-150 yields 200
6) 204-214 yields 138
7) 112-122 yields 201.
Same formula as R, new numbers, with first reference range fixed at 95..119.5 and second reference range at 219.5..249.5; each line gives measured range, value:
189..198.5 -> 0.8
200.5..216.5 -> 2.2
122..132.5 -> 0.2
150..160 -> -0.2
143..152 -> -0.3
